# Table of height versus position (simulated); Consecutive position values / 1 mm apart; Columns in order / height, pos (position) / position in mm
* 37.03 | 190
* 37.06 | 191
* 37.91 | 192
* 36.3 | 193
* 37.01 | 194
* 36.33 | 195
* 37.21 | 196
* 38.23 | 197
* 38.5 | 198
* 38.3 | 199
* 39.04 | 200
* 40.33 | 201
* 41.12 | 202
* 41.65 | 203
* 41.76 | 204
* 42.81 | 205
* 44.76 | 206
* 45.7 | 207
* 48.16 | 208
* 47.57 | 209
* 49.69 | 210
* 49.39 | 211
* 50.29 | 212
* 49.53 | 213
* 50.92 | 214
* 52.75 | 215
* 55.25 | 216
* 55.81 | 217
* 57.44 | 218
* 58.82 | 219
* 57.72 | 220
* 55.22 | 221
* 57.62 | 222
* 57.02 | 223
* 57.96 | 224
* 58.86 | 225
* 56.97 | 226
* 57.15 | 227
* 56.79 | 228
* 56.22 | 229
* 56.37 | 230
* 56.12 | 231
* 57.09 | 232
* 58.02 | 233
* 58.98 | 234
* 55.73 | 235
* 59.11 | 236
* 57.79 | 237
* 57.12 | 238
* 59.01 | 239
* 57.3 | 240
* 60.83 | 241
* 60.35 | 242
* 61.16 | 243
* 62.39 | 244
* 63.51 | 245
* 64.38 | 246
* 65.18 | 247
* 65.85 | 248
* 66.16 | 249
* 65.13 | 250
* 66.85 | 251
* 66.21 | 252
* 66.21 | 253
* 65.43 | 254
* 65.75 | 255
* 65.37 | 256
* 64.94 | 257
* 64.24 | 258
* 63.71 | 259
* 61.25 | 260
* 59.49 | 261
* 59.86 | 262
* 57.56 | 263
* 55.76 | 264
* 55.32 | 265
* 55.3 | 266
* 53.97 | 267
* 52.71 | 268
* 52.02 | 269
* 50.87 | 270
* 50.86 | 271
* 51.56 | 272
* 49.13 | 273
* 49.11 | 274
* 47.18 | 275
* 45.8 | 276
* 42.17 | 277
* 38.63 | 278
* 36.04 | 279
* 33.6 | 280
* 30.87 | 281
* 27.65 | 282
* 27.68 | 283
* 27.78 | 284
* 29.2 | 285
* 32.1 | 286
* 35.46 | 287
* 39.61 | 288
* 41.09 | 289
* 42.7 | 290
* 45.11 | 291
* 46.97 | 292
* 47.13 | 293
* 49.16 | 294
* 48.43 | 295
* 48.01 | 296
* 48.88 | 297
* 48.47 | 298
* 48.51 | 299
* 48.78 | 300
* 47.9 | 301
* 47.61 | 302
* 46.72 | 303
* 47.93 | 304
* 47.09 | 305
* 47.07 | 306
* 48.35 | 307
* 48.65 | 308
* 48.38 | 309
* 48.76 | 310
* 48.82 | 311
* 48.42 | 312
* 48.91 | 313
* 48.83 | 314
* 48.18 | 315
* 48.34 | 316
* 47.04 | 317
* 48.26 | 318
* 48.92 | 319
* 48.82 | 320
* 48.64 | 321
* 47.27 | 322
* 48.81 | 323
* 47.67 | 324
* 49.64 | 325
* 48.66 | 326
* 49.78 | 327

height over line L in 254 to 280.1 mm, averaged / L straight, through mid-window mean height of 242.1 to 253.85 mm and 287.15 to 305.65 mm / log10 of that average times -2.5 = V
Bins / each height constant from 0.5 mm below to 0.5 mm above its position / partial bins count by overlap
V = 0.08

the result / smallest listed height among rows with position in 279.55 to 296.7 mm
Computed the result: 27.65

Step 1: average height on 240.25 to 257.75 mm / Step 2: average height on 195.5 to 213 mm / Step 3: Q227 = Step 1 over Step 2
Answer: 1.5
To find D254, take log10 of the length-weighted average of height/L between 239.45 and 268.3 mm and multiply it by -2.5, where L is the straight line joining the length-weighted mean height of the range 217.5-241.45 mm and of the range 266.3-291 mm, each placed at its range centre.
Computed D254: -0.24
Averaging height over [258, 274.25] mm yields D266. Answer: 55.3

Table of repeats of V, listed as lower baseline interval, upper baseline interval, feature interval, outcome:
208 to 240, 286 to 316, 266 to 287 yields 0.19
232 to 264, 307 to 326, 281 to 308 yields 0.22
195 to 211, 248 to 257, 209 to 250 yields -0.06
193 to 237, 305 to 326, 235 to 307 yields -0.05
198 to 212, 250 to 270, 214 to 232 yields -0.15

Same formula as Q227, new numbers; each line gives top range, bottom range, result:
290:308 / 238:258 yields 0.75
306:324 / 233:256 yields 0.78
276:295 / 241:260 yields 0.59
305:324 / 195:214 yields 1.11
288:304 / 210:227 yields 0.85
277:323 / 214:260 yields 0.73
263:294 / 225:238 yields 0.76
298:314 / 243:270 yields 0.78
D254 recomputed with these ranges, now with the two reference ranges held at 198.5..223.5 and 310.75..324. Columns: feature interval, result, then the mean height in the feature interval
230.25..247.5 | -0.21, 59.6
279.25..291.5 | 0.37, 34.4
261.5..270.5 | -0.13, 54.8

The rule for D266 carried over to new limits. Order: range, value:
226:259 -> 61.3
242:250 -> 63.9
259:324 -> 46.7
